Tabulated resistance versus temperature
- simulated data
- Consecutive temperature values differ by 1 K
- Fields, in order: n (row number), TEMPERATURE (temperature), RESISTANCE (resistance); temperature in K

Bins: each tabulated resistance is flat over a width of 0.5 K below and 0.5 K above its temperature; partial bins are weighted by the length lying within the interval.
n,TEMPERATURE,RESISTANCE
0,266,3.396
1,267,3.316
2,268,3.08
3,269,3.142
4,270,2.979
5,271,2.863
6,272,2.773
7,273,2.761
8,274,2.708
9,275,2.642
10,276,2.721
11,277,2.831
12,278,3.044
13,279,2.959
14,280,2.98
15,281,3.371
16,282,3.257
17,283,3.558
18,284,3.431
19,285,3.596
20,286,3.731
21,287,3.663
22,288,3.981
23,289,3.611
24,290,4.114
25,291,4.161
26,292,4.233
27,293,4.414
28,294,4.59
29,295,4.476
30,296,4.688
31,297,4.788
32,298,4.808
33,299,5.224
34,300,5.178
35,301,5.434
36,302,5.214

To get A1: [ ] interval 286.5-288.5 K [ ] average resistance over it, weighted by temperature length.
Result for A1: 3.82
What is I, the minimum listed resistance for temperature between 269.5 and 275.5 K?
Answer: 2.642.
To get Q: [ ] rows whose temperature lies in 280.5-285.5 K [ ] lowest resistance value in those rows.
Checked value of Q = 3.257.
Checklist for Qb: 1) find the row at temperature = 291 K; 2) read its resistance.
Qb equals 4.161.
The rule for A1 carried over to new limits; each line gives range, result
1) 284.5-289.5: 3.72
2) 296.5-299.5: 4.94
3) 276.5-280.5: 2.95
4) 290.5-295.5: 4.37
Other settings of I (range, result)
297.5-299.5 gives 4.808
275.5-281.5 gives 2.721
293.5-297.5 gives 4.476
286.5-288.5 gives 3.663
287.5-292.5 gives 3.611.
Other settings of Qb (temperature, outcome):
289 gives 3.611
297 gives 4.788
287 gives 3.663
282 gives 3.257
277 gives 2.831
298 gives 4.808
